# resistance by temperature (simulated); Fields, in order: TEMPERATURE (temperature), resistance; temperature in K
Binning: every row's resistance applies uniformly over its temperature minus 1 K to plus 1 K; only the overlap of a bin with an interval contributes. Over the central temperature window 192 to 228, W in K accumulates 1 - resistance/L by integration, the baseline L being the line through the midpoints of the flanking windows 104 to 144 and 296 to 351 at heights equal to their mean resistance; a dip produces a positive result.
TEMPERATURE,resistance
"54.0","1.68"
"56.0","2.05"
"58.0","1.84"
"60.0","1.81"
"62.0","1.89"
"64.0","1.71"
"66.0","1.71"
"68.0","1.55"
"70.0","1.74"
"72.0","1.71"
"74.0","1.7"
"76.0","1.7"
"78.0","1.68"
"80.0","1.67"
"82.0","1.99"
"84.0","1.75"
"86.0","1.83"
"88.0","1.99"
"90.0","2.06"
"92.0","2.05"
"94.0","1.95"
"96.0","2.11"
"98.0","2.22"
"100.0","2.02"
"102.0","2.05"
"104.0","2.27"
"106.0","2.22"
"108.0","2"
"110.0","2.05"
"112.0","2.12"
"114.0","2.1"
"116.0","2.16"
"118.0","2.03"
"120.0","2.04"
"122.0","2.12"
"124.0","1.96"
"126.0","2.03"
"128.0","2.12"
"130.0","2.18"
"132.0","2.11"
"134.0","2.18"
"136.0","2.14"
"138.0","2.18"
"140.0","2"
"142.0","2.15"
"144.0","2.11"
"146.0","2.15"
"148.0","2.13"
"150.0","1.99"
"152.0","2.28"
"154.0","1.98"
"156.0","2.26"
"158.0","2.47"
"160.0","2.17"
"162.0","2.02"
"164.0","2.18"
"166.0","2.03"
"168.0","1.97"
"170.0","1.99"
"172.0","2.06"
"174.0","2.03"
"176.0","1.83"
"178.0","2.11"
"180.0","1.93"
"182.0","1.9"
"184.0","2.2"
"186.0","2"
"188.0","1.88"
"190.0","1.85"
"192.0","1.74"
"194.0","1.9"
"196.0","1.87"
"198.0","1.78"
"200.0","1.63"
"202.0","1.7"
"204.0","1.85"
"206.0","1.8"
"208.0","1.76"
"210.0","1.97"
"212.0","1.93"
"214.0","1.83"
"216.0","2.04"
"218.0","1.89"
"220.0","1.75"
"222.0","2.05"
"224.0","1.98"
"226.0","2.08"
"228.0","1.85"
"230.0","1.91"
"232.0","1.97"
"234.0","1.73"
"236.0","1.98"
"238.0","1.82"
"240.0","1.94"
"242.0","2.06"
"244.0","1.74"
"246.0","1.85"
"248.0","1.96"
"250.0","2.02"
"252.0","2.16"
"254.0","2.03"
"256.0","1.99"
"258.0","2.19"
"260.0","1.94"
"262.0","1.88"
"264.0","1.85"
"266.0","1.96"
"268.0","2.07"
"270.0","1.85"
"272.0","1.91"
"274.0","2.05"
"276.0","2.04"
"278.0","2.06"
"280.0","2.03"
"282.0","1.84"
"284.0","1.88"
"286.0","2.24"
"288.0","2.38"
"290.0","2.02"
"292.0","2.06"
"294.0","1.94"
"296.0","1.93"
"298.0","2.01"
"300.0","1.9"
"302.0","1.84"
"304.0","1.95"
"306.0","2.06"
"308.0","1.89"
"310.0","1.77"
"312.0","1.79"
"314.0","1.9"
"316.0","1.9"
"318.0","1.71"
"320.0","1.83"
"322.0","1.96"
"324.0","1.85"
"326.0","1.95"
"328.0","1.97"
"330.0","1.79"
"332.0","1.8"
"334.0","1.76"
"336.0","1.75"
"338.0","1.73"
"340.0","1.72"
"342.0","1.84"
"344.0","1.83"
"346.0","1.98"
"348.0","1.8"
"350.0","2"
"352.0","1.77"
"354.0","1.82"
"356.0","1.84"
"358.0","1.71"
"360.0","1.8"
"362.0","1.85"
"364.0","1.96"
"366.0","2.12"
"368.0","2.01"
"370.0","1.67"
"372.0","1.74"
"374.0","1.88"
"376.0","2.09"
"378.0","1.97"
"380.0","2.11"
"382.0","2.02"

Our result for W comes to 2.4 K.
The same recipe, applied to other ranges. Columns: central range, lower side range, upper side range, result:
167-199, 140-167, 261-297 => 2.6 K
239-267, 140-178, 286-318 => 0.5 K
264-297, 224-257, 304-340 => -2.0 K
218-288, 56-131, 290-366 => -2.6 K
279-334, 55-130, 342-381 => -0.8 K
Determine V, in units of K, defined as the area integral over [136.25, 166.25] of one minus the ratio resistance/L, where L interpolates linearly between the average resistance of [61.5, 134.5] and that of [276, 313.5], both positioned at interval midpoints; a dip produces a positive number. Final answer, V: -2.6 K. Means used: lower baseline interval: 1.97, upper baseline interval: 1.98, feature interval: 2.14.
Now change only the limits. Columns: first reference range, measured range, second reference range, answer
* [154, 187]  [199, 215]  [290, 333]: 1.7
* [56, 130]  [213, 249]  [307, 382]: -0.2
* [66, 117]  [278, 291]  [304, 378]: -1.3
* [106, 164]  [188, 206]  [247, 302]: 2.4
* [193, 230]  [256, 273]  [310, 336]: -0.9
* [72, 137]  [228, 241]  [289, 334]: 0.4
